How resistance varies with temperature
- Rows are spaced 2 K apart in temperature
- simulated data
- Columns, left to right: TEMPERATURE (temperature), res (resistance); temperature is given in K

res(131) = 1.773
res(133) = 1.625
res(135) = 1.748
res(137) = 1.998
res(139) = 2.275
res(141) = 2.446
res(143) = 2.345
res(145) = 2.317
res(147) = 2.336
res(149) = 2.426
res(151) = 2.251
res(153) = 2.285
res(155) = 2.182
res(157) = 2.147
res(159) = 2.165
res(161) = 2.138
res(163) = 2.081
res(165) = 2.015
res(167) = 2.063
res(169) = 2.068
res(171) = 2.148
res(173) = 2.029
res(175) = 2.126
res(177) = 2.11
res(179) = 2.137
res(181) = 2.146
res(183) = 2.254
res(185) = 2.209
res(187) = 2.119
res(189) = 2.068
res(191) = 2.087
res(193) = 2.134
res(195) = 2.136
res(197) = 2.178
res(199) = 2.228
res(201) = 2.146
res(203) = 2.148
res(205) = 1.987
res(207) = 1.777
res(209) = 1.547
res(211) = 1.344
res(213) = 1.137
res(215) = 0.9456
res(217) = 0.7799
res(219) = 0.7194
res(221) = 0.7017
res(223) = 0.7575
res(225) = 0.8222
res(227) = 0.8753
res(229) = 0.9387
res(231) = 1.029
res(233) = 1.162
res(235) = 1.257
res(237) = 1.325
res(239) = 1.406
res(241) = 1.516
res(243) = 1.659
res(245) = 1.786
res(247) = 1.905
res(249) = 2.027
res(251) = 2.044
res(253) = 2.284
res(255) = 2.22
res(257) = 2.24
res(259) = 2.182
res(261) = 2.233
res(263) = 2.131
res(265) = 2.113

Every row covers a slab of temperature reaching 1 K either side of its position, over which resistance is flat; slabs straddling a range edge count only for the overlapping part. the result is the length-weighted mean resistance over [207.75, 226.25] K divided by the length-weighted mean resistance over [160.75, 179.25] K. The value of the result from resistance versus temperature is 0.47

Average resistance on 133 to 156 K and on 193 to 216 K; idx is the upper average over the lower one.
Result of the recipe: 0.81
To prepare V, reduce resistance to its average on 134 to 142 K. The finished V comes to 2.12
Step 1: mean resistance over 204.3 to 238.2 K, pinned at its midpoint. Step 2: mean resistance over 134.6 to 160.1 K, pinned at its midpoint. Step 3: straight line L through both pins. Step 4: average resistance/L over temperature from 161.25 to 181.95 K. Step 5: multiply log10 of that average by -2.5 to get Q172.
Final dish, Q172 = -0.13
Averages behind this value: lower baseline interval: 2.24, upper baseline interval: 1.12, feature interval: 2.09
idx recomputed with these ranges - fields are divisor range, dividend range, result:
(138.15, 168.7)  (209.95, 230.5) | 0.41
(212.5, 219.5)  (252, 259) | 2.51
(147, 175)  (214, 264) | 0.68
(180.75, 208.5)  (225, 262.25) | 0.78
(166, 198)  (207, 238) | 0.49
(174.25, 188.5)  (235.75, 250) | 0.77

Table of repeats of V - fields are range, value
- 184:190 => 2.13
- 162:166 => 2.05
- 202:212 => 1.76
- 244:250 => 1.91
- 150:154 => 2.27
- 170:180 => 2.11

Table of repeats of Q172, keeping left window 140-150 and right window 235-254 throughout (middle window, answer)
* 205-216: 0.362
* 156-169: 0.082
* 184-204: -0.042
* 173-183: 0.017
